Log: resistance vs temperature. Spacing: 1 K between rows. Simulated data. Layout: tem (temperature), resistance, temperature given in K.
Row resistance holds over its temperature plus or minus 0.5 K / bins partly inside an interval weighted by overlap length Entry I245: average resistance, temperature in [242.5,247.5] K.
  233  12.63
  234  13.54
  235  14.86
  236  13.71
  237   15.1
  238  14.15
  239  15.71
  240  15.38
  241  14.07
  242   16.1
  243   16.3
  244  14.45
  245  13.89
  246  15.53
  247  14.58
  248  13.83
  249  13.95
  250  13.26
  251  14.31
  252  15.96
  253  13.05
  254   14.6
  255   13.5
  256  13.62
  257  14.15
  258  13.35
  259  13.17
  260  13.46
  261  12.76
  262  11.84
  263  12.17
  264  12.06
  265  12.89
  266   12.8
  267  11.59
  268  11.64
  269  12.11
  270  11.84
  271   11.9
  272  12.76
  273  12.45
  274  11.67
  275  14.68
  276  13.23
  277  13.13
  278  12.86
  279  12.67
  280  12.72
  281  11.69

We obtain 14.9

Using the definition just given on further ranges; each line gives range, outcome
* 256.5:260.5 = 13.5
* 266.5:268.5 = 11.6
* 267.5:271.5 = 11.9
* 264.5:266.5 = 12.8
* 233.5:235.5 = 14.2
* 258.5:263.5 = 12.7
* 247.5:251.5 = 13.8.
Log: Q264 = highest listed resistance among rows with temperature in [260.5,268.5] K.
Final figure 12.89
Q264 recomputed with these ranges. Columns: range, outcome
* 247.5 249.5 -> 13.95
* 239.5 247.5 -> 16.3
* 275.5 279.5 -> 13.23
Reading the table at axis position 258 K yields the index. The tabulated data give 13.35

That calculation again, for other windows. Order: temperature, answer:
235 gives 14.86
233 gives 12.63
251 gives 14.31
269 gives 12.11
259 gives 13.17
